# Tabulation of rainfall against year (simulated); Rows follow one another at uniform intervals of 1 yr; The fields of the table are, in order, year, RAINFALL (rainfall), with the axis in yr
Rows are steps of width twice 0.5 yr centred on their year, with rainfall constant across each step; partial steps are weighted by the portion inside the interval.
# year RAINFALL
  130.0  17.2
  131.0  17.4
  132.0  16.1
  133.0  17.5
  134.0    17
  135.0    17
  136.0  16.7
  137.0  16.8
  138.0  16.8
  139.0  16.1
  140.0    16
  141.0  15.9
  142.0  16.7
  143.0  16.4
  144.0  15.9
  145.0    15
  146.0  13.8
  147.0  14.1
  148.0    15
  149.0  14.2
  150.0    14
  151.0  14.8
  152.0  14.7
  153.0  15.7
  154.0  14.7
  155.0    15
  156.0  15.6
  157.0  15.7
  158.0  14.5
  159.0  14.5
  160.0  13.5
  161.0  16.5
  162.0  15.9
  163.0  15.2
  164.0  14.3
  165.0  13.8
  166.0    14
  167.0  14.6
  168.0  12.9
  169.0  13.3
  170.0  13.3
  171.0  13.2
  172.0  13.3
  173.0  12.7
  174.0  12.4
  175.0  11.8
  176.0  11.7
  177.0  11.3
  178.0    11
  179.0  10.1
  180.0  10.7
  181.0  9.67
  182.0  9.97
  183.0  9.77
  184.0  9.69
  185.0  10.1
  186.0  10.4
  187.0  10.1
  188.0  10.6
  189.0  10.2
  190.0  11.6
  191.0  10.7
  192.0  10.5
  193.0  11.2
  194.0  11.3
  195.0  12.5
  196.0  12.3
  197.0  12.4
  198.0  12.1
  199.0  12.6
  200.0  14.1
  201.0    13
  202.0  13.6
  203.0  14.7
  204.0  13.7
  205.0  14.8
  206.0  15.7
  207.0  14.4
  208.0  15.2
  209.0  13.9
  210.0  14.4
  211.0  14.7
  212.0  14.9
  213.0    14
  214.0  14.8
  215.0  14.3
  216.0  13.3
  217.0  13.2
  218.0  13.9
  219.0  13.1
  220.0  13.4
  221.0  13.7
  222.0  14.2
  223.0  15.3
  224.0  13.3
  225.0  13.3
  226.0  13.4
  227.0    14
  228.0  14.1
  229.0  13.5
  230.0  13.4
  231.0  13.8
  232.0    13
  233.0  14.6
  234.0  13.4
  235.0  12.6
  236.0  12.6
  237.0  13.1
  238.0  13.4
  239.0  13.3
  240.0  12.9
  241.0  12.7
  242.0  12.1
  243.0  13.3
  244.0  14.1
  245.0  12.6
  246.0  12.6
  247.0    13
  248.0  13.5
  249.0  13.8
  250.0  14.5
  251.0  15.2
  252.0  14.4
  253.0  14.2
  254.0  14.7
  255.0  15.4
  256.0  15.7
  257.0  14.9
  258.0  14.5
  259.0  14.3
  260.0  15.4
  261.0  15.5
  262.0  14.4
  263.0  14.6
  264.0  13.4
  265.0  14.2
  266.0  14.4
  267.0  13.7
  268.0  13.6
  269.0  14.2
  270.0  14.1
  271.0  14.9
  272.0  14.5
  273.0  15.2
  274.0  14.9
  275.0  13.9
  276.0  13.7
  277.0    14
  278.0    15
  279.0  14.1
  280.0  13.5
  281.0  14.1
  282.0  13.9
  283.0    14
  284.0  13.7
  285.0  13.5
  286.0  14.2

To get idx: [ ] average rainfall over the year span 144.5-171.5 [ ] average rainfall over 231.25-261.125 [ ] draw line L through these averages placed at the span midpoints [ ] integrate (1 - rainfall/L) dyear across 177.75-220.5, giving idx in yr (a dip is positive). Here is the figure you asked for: 5.1 yr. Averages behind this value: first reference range 14.5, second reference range 13.8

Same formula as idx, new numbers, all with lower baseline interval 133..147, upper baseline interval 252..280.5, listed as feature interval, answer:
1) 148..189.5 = 7.47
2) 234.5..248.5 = 1.71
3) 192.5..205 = 2.02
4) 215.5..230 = 1.31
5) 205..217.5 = 0.64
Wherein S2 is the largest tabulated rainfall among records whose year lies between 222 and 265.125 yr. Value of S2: 15.7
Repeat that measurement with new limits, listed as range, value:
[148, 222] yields 16.5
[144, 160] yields 15.9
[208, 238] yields 15.3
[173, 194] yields 12.7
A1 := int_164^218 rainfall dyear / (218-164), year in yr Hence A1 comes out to 12.6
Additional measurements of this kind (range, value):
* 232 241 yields 13.2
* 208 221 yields 14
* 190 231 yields 13.5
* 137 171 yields 14.9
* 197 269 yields 13.9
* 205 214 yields 14.7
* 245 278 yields 14.3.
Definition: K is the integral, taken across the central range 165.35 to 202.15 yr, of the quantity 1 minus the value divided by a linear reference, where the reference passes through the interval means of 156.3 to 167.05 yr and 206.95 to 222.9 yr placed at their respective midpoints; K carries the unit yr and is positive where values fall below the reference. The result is 7.0 yr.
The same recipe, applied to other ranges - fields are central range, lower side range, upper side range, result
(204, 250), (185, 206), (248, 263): -0.8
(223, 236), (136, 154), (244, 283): 0.9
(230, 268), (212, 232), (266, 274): 0.6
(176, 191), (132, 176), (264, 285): 4.4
